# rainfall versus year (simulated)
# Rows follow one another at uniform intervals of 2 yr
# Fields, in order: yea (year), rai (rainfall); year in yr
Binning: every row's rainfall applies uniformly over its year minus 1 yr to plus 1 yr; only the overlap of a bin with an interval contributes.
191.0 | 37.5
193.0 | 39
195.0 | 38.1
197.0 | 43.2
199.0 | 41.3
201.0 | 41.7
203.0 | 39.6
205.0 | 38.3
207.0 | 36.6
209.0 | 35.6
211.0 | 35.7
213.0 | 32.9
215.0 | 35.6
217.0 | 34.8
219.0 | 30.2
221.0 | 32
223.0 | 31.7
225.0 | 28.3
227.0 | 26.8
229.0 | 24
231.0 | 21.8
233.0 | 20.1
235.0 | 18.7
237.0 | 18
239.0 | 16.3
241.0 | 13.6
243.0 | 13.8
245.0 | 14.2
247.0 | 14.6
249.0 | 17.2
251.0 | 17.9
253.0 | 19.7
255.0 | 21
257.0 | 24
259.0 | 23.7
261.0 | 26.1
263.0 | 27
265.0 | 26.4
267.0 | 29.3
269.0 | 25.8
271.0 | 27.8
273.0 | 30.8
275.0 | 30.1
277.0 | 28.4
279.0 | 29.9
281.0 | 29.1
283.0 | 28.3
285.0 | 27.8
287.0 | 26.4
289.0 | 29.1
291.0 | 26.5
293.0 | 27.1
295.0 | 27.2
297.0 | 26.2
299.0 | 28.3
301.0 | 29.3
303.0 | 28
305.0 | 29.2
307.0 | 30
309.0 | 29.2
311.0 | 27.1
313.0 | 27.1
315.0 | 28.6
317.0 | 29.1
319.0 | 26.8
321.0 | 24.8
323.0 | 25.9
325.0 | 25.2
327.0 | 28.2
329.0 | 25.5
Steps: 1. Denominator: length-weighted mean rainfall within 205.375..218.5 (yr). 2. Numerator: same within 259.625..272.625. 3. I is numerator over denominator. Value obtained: 0.77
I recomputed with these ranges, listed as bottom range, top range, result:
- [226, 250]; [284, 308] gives 1.53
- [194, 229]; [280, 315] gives 0.80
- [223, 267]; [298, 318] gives 1.36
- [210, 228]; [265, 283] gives 0.90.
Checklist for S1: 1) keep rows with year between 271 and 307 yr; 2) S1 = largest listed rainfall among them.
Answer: 30.8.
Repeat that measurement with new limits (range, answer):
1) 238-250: 17.2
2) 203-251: 39.6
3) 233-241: 20.1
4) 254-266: 27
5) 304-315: 30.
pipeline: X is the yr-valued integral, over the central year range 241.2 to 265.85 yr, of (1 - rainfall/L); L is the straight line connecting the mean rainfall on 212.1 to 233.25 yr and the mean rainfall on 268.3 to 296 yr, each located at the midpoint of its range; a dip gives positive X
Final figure 7.3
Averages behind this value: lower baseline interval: 29.2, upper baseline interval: 28.2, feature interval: 20.2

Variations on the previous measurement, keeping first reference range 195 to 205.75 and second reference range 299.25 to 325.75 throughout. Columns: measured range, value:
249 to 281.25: 7.1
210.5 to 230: 3.7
